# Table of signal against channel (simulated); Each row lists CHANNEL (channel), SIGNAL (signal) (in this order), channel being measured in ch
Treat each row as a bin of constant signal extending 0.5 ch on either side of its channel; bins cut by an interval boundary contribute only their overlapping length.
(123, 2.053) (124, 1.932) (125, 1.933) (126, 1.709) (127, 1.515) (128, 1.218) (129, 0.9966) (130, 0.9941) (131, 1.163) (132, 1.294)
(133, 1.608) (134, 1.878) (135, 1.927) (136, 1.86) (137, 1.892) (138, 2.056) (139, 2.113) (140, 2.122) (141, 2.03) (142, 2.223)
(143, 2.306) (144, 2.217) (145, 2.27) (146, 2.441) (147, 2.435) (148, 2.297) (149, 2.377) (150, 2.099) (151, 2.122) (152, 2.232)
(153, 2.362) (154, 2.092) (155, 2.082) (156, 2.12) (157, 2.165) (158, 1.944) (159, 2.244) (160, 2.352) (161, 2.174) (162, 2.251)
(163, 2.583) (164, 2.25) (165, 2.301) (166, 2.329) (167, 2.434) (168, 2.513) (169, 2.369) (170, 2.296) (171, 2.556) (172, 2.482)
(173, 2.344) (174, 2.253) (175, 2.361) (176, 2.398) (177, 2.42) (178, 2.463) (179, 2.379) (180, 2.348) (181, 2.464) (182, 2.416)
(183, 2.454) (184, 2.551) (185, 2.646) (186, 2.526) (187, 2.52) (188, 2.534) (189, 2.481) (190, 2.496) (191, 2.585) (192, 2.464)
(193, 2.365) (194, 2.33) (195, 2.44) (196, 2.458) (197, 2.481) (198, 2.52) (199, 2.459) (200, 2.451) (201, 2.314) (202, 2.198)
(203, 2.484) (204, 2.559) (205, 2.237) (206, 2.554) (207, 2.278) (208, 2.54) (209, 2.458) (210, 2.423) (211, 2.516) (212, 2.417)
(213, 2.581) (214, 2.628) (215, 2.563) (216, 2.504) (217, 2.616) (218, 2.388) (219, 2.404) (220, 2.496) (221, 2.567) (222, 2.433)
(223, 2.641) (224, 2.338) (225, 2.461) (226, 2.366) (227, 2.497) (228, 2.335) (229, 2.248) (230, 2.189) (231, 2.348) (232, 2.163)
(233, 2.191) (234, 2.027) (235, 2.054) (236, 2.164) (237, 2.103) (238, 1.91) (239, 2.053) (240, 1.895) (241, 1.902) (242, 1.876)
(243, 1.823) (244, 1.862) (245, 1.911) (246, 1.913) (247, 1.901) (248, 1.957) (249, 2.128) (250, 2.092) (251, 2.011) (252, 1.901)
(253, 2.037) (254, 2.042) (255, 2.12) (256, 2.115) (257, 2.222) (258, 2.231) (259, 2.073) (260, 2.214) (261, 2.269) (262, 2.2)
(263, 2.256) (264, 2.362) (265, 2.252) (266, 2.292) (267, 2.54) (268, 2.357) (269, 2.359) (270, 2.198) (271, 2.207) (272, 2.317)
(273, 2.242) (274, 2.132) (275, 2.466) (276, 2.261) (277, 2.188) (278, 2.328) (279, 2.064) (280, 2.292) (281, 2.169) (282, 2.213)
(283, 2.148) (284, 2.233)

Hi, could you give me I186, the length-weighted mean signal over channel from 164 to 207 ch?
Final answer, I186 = 2.43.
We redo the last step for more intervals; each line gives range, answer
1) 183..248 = 2.34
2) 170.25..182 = 2.4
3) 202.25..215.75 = 2.48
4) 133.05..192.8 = 2.3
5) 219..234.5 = 2.35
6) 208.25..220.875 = 2.5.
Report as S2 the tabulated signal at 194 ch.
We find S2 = 2.33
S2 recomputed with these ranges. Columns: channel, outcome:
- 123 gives 2.053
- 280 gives 2.292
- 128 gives 1.218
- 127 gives 1.515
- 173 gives 2.344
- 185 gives 2.646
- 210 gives 2.423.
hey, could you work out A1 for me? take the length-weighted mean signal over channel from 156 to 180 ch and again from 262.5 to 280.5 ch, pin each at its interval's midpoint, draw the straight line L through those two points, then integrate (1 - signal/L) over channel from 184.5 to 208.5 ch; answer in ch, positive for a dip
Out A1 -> -1.4 ch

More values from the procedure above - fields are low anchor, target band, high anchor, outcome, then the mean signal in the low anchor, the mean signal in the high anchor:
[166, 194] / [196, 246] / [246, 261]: -1.6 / 2.44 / 2.08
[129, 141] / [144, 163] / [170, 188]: -2.1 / 1.7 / 2.44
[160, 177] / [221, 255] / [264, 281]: 2.8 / 2.37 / 2.28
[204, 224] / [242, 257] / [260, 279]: 2.3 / 2.48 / 2.28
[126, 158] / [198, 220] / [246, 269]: -4.1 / 1.95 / 2.16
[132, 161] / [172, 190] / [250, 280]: -2.5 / 2.12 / 2.21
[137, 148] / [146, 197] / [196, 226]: -1.0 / 2.21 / 2.46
